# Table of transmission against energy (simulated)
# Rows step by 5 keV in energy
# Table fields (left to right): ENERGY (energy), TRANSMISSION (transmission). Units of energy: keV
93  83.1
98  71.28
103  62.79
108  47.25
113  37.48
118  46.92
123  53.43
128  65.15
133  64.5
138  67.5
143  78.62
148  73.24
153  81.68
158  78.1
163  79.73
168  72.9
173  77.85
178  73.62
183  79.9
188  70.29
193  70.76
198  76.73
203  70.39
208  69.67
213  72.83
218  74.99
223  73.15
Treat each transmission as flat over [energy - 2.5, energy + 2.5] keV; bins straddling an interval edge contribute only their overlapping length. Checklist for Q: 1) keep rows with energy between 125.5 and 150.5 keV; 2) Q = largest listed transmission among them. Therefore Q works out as 78.62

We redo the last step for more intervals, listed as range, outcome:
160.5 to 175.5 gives 79.73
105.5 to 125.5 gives 53.43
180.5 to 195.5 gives 79.9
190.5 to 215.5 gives 76.73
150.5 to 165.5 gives 81.68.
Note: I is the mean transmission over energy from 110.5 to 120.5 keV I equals 42.2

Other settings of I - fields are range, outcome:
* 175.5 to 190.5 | 74.6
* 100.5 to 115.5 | 49.2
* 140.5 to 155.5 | 77.8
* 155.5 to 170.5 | 76.9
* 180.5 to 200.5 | 74.4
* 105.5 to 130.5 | 50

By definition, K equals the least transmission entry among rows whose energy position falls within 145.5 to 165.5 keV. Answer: 73.24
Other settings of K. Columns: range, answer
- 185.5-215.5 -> 69.67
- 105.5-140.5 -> 37.48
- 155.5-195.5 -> 70.29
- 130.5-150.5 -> 64.5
